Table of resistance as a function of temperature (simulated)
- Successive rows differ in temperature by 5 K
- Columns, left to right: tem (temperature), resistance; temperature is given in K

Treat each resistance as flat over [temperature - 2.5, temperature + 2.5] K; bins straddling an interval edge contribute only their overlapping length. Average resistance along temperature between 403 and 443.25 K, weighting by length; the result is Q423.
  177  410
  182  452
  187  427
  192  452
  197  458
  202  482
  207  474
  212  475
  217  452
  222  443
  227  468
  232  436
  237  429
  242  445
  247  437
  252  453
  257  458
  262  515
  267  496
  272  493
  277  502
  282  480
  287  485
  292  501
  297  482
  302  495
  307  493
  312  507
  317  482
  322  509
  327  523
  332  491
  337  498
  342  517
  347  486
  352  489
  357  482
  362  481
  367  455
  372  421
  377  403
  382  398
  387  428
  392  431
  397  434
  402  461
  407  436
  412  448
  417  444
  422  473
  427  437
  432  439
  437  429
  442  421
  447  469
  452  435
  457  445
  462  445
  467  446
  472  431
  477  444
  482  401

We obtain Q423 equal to 442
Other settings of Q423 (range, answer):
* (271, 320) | 492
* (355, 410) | 439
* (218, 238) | 446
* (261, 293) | 495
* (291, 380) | 483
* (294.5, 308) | 490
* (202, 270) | 461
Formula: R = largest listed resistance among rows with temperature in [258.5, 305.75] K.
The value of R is 515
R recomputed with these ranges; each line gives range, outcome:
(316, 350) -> 523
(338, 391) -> 517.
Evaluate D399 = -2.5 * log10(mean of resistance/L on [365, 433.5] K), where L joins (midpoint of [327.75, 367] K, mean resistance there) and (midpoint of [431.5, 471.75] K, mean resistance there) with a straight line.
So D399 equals 0.07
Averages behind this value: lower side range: 491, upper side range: 441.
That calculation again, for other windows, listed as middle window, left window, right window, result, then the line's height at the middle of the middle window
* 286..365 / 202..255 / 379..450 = -0.11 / 445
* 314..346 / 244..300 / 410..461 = -0.08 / 468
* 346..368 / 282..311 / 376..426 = -0.05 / 460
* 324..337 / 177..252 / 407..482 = -0.14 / 446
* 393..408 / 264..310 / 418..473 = 0.03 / 457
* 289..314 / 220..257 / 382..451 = -0.12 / 444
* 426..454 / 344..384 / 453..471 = 0.02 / 446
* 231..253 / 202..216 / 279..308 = 0.10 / 480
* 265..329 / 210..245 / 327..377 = -0.07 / 465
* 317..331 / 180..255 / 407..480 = -0.14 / 448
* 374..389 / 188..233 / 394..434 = 0.10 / 449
